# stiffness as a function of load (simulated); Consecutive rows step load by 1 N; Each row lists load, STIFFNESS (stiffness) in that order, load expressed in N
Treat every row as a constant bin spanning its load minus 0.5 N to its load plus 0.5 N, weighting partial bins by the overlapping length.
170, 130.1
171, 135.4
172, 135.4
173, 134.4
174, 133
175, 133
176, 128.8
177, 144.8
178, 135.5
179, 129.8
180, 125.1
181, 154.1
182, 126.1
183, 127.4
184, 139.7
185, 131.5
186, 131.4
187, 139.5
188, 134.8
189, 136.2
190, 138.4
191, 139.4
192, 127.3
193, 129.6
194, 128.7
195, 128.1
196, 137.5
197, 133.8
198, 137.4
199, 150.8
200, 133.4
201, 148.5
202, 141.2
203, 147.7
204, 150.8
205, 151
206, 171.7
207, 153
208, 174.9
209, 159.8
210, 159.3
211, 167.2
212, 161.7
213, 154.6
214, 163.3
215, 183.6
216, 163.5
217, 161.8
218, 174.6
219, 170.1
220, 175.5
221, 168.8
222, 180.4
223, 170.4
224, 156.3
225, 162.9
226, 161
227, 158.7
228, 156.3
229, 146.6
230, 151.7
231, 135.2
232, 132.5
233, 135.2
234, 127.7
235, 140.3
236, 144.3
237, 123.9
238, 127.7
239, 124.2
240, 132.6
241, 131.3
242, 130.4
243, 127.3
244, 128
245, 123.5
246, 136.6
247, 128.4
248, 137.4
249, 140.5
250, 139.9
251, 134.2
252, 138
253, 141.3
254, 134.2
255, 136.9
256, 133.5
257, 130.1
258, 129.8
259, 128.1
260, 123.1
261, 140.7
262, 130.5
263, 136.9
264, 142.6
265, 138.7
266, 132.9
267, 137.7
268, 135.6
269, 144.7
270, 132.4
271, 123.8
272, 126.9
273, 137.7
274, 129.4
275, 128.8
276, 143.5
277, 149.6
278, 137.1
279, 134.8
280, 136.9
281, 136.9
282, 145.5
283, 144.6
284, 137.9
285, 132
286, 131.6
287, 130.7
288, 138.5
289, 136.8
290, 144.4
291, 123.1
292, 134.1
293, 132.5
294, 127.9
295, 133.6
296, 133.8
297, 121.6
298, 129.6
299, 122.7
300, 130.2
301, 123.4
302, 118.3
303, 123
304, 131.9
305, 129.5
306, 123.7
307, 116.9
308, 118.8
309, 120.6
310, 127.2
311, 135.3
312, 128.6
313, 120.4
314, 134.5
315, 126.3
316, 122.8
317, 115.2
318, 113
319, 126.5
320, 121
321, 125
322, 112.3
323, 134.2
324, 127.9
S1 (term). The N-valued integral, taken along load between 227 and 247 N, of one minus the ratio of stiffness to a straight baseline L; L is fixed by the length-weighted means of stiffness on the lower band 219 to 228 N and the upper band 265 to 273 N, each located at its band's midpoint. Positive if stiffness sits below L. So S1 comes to 2.79 N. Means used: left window 166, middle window 135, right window 134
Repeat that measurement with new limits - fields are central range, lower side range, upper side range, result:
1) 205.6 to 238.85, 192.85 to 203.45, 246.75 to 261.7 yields -4.8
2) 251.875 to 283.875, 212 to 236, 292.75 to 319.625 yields 1.0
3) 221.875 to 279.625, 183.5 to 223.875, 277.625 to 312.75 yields 1.2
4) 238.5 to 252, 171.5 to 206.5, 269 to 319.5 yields 0.2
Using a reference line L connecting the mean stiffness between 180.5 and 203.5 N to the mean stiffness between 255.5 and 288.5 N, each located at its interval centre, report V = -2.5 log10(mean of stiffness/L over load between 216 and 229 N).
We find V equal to -0.21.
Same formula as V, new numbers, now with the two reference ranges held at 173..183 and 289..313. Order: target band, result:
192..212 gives -0.11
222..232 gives -0.18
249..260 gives -0.04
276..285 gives -0.09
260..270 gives -0.06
